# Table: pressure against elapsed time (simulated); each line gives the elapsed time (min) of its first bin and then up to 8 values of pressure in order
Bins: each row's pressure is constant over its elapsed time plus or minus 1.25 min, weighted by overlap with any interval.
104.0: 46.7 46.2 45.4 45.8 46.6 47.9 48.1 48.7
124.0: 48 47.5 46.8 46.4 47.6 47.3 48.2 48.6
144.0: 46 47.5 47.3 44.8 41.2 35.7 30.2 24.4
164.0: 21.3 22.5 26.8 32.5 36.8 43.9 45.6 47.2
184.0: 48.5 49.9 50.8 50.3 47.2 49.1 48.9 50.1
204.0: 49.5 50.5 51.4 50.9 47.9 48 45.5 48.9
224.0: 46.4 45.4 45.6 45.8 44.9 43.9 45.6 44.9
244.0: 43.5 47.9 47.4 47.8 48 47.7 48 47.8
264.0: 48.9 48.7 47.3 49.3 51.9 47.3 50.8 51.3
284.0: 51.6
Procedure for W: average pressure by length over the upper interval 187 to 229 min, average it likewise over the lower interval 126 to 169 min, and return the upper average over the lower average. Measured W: 1.2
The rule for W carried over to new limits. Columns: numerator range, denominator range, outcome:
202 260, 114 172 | 1.14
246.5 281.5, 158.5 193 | 1.27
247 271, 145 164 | 1.27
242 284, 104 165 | 1.10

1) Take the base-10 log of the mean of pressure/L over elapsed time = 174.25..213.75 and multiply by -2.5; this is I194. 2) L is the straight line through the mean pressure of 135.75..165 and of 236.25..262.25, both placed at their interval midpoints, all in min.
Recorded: -0.13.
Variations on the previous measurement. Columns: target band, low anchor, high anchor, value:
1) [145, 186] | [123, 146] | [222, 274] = 0.25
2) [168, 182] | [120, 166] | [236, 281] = 0.14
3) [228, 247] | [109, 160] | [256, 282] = 0.07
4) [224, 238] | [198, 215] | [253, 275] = 0.09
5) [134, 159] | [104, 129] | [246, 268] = 0.06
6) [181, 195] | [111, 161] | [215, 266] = -0.07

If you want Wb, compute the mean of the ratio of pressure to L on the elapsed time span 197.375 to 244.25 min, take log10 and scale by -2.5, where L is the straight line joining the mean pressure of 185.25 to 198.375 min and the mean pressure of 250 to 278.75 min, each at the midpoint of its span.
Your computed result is 0.04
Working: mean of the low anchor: 49.4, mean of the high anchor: 48.5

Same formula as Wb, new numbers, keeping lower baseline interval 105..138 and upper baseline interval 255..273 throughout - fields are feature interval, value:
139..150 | 0.00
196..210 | -0.05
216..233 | 0.04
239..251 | 0.05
